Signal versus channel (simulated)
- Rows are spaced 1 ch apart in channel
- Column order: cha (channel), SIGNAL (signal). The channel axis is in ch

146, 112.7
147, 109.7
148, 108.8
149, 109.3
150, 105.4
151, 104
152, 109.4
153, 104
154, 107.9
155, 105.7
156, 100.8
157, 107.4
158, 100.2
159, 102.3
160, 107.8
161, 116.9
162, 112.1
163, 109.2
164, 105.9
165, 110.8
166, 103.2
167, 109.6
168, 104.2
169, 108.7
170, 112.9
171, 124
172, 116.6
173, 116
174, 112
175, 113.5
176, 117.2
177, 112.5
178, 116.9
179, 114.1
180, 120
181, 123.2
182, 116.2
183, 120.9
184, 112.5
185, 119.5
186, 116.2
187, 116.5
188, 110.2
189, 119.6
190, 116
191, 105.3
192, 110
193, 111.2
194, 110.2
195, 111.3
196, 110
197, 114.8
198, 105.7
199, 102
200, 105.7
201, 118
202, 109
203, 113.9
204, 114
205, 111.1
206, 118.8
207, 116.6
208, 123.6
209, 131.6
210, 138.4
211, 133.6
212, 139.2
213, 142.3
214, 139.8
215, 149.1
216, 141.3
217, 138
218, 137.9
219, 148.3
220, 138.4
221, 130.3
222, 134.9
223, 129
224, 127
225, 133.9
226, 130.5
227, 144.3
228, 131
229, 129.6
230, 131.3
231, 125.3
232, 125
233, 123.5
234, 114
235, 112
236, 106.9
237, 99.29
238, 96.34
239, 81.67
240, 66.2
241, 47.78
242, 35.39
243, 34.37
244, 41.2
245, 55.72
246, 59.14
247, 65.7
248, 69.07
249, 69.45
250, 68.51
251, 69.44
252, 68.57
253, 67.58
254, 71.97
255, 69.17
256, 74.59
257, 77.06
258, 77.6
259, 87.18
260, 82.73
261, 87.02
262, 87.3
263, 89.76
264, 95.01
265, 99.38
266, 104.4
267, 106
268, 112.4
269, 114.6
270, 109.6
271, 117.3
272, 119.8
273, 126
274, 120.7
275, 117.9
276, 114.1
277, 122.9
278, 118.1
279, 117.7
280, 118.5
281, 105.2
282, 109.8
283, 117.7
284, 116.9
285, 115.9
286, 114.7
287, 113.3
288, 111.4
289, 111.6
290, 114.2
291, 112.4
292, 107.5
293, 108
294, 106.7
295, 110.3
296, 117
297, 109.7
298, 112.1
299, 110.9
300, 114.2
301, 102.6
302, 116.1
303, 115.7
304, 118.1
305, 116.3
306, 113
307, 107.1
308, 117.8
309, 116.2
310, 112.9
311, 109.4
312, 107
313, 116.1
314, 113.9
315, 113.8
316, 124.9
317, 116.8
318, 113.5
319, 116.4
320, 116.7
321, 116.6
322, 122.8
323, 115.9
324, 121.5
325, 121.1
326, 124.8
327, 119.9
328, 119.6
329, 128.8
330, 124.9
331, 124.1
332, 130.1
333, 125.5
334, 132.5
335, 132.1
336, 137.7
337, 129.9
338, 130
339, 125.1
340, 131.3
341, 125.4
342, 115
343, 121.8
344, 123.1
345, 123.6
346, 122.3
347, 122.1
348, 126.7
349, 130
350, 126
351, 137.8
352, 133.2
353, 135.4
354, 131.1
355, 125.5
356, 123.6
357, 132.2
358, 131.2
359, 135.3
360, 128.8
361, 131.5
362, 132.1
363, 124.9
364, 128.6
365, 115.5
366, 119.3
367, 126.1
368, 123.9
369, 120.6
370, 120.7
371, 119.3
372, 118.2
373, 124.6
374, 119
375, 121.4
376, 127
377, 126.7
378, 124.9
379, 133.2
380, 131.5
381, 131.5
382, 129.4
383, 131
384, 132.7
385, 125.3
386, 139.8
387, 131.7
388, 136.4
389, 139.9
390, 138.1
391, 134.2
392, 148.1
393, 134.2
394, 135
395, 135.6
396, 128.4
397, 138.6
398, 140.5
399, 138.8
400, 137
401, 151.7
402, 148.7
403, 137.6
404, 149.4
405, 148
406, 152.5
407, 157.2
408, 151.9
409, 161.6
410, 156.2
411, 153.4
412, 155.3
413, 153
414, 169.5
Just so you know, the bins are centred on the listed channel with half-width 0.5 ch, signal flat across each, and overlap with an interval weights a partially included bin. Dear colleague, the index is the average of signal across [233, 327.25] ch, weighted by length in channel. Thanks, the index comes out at 101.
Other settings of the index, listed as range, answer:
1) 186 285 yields 107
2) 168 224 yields 121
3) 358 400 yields 130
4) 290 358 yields 120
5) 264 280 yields 114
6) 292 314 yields 112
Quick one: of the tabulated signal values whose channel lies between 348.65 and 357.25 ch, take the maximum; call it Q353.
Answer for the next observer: 137.8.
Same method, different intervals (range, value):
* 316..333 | 130.1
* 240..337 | 137.7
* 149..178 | 124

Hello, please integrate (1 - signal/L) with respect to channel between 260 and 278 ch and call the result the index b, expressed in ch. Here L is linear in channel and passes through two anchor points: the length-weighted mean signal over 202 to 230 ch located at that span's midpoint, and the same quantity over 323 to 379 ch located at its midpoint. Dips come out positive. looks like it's 2.98 ch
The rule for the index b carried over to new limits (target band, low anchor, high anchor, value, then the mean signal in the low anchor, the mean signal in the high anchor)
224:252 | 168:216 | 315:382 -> 6.63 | 118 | 125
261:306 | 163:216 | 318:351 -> 3.81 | 117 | 125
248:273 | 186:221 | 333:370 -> 7.10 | 122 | 127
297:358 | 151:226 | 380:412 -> 5.50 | 118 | 141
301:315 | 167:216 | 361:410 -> 1.55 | 118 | 134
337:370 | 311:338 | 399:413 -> 1.27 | 122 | 150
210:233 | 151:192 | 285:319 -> -4.71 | 112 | 113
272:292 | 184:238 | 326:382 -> 1.43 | 123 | 127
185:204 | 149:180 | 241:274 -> -2.06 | 110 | 81.7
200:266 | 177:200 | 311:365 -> 7.39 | 114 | 125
